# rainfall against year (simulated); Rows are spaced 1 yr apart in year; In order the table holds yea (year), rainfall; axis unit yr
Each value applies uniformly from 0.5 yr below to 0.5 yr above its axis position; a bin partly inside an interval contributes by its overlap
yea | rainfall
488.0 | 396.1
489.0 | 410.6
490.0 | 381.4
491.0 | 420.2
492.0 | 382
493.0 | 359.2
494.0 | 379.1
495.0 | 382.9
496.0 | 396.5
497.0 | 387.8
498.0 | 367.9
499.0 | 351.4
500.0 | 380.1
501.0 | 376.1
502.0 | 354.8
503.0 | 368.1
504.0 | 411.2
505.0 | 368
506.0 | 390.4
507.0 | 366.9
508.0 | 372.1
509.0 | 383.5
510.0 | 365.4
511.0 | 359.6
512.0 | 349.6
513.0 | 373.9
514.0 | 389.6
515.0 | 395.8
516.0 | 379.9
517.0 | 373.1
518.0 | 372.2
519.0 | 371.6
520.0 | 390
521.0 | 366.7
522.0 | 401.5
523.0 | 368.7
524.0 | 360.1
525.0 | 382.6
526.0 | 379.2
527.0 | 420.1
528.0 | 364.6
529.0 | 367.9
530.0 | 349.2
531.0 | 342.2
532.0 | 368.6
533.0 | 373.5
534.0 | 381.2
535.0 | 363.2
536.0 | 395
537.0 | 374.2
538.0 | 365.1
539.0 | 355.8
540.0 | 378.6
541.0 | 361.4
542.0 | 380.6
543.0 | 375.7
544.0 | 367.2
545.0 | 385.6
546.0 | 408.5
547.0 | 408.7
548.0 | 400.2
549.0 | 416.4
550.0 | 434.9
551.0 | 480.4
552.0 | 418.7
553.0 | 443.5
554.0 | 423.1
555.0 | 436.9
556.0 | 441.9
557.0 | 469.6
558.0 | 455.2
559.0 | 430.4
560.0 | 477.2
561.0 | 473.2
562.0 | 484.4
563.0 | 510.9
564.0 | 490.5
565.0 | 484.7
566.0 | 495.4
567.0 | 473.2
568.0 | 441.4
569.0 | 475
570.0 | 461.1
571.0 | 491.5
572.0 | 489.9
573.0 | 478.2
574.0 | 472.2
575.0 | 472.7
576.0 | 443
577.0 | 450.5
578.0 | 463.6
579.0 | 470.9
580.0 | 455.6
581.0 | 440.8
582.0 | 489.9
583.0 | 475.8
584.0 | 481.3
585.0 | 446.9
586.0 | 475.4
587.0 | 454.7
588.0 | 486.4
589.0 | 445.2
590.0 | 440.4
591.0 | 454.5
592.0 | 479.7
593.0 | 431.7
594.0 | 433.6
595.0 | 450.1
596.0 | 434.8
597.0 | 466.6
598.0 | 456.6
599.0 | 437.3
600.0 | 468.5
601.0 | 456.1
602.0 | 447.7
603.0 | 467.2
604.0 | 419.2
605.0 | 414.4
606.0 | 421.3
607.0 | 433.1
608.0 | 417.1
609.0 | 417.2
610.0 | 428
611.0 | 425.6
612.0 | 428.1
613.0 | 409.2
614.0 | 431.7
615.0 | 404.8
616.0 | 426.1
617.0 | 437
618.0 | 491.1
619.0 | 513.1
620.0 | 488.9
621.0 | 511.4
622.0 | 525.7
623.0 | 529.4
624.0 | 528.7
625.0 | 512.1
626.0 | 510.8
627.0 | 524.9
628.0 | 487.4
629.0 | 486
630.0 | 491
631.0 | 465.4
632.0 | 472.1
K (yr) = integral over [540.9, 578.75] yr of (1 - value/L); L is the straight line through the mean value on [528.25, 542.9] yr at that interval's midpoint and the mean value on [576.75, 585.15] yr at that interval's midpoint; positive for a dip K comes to -2.5 yr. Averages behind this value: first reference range 368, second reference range 465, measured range 448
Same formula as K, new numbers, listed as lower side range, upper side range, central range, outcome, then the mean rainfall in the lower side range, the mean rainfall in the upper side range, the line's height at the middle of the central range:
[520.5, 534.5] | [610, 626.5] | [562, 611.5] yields -2.40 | 373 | 472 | 438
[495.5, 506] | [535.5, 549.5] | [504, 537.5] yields 0.45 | 377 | 384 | 380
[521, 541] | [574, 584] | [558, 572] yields -1.23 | 373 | 464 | 437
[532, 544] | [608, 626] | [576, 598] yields -1.45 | 373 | 465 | 430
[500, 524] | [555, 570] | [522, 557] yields 2.92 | 376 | 470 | 427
